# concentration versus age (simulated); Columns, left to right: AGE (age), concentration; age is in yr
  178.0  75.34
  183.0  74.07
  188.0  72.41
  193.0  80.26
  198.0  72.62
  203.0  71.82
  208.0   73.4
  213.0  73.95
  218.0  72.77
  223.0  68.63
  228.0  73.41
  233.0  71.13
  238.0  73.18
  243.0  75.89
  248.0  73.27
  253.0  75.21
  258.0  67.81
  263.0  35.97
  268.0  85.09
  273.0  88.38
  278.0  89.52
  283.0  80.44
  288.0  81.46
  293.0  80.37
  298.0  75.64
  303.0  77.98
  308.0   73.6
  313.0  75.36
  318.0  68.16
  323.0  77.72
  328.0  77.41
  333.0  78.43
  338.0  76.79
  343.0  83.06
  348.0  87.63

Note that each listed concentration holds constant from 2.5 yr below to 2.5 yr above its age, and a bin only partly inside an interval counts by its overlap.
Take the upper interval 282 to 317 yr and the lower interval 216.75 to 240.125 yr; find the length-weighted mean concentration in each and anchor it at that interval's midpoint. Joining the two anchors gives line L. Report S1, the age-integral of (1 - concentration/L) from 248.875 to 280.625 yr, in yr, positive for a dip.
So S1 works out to 0.4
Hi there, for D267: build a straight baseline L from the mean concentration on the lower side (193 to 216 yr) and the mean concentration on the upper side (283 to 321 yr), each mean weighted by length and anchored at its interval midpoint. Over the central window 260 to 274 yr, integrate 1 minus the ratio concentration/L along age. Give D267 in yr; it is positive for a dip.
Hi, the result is 1.4 yr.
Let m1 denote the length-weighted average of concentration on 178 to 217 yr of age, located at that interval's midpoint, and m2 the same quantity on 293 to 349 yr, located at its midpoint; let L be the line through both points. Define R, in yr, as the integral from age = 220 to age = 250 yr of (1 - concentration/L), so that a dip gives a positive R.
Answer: 1.0 yr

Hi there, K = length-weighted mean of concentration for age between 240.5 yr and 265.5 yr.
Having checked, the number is 65.6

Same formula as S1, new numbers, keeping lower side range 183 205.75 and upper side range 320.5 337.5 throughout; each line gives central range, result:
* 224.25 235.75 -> 0.50 yr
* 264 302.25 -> -2.19 yr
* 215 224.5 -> 0.48 yr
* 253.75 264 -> 2.39 yr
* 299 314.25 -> 0.29 yr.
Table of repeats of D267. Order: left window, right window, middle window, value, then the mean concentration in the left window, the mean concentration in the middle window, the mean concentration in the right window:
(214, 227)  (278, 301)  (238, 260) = 0.57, 71.4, 73.2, 80.5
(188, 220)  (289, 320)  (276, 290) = -1.57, 74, 83.7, 75.6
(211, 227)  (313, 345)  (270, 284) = -2.31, 71.9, 86.7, 76.7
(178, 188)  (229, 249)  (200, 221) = 0.23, 74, 72.9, 73.4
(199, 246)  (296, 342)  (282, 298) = -1.08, 72.7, 80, 75.9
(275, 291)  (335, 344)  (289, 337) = 3.05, 83.8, 76.3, 79.3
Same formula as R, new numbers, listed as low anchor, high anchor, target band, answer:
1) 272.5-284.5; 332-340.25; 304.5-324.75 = 1.75 yr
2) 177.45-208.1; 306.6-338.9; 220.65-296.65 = 0.15 yr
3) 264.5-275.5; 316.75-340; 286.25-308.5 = 0.35 yr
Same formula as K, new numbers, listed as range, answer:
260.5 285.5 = 75.9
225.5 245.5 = 73.4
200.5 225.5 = 72.1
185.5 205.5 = 74.3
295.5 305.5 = 76.8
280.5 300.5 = 79.5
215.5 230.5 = 71.6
